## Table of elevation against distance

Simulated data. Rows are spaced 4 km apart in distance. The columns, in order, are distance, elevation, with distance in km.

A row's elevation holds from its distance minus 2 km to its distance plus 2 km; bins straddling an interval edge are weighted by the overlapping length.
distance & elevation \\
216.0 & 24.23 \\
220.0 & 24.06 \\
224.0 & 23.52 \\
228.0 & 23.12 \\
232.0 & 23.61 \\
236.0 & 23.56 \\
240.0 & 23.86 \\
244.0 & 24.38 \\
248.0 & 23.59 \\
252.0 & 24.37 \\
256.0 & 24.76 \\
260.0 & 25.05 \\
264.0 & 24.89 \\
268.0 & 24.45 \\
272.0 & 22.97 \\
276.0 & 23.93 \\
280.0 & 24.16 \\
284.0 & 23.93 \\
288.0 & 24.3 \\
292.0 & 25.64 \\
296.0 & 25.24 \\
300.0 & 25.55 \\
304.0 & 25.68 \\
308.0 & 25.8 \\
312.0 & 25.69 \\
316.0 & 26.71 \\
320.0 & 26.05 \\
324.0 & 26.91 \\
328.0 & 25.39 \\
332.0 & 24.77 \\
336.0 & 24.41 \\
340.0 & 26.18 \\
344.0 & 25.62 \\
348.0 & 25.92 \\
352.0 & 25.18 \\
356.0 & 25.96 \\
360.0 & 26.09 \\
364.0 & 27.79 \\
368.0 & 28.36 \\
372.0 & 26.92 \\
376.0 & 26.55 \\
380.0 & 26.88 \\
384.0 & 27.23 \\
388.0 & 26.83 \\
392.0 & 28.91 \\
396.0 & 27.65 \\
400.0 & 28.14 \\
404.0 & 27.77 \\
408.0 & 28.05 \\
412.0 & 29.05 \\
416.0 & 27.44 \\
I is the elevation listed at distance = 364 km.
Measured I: 27.79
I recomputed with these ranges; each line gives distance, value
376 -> 26.55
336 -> 24.41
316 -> 26.71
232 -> 23.61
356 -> 25.96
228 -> 23.12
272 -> 22.97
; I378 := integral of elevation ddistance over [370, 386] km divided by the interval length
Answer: 26.9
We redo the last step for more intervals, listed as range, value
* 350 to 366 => 26.3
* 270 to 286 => 23.7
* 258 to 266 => 25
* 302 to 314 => 25.7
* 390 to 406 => 28.1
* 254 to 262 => 24.9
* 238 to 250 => 23.9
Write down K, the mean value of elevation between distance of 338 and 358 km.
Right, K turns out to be 25.8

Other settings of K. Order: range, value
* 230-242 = 23.7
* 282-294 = 24.6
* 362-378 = 27.4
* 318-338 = 25.5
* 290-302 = 25.5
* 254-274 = 24.4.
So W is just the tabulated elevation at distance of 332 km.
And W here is 24.77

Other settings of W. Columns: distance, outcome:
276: 23.93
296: 25.24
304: 25.68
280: 24.16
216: 24.23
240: 23.86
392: 28.91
